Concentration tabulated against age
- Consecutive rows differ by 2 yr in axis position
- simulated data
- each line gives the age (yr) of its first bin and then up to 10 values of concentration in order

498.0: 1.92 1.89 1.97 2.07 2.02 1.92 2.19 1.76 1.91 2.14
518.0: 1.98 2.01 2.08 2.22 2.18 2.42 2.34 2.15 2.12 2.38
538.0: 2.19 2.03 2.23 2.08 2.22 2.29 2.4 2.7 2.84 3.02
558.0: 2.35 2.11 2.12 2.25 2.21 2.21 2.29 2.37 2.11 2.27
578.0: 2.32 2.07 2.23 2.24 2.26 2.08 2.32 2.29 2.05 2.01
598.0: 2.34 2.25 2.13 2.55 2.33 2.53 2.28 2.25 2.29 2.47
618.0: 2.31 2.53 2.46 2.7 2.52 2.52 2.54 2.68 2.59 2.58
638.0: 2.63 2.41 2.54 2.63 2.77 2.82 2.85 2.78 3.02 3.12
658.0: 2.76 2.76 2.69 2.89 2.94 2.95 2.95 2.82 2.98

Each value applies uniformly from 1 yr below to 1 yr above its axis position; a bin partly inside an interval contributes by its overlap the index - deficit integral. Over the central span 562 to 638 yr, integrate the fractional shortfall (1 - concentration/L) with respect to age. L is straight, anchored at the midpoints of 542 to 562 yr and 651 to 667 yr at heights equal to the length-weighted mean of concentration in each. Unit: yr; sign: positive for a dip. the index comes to 8.28 yr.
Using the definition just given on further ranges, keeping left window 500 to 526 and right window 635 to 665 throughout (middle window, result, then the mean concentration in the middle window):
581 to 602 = 2.03 yr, 2.2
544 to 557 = -1.84 yr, 2.54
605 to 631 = 1.41 yr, 2.44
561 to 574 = 0.46 yr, 2.23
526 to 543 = -0.74 yr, 2.23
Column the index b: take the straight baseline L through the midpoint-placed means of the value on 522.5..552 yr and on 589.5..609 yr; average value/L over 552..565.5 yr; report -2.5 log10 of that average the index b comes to -0.09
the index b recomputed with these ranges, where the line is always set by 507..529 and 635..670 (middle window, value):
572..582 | 0.08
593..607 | 0.12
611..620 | 0.10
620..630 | 0.04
